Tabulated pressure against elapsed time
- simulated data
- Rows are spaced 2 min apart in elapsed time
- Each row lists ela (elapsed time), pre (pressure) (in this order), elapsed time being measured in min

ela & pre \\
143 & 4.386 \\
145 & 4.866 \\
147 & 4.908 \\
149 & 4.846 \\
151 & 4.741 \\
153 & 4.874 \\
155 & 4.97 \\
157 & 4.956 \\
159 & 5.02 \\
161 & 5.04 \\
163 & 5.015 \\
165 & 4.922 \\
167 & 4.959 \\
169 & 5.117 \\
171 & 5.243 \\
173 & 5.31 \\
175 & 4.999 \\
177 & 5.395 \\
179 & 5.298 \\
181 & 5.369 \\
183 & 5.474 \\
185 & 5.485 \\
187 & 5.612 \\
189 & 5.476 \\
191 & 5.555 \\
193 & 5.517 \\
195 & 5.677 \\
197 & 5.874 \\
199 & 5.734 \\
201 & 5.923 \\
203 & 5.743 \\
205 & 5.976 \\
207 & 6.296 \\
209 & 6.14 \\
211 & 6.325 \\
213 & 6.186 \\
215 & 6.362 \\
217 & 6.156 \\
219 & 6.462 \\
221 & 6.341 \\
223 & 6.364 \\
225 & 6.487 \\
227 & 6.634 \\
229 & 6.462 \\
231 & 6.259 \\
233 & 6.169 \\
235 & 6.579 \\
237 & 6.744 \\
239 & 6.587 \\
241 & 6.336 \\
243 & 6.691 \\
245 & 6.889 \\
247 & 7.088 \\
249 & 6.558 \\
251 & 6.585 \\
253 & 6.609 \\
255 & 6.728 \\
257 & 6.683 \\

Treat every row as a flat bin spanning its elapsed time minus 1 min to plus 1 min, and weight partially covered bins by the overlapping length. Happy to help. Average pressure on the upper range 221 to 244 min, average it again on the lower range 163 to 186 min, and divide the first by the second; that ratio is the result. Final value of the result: 1.2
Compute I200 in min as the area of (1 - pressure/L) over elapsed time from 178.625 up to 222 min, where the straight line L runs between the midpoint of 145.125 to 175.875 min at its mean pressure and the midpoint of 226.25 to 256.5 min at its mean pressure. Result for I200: -0.6 min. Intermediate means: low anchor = 4.99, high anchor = 6.6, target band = 5.87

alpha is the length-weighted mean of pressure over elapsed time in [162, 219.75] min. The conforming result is 5.64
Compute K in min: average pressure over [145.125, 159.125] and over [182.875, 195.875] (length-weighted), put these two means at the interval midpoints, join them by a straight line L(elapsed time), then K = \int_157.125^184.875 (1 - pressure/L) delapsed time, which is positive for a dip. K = 0.3 min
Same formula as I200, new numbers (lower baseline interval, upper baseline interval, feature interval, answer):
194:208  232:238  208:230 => -0.5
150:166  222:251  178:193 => 0.1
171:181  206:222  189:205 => 0.3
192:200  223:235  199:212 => -0.3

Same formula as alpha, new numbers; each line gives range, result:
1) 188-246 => 6.2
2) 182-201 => 5.62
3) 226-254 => 6.58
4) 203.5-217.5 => 6.19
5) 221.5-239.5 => 6.47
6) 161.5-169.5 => 5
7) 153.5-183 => 5.12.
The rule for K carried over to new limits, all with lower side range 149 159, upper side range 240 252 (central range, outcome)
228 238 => 0.0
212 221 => -0.3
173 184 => 0.1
